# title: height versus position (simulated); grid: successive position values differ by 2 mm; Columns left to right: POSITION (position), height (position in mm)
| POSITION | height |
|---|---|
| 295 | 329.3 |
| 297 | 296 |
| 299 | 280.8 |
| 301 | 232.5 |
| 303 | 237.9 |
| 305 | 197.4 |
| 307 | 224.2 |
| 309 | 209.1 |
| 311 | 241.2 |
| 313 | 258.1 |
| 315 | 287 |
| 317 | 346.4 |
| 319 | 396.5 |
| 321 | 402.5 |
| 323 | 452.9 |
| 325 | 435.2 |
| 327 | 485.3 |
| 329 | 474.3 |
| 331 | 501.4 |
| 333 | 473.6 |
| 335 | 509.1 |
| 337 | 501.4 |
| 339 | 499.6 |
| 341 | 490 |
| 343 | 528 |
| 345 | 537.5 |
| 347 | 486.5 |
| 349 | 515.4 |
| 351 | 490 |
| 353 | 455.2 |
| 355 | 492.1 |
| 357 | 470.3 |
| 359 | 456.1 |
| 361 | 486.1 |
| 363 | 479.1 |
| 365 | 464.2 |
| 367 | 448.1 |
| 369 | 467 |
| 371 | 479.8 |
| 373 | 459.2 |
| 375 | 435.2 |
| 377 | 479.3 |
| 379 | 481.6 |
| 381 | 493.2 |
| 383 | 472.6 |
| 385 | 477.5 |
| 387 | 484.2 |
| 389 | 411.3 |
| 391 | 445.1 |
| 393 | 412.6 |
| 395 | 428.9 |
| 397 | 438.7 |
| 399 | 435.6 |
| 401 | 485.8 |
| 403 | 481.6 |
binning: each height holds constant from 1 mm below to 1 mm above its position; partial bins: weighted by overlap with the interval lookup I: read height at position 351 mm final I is 490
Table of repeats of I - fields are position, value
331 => 501.4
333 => 473.6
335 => 509.1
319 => 396.5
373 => 459.2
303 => 237.9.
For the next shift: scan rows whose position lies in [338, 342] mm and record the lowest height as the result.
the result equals 490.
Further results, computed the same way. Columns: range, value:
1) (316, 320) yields 346.4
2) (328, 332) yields 474.3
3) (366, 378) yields 435.2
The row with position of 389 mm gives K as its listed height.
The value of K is 411.3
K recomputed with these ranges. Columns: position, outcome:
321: 402.5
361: 486.1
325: 435.2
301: 232.5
